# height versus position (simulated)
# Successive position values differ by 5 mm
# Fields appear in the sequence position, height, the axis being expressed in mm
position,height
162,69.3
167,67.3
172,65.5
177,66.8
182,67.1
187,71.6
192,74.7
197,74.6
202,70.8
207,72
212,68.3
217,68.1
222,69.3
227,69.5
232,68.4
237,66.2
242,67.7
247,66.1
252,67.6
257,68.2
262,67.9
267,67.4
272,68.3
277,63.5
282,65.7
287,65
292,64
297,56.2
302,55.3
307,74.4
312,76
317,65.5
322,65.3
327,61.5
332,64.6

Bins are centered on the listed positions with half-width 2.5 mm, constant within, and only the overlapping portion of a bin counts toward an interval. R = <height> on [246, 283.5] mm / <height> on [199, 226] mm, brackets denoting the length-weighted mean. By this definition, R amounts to 0.96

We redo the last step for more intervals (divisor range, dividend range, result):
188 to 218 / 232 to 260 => 0.94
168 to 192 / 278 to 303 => 0.90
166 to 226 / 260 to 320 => 0.94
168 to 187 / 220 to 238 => 1.02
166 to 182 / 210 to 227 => 1.03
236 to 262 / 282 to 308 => 0.93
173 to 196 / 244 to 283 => 0.95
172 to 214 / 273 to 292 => 0.92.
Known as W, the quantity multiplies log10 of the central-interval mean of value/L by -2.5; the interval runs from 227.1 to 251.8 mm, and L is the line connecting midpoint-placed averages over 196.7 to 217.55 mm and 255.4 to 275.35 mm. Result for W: 0.026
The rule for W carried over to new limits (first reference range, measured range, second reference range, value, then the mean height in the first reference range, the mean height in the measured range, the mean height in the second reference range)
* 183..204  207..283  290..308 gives -0.01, 72.6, 67.7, 61.4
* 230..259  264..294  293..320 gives 0.01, 67.3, 65.7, 65.4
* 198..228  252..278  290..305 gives -0.07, 69.9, 67.3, 58.8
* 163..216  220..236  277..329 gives -0.01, 69.8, 68.8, 64.9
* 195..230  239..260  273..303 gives -0.02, 70.3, 67.4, 62.3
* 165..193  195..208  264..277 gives -0.07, 68.5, 72.4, 67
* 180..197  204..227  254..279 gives 0.01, 71.8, 69.5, 67.1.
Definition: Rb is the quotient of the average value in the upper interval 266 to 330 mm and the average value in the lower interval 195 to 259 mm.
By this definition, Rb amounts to 0.95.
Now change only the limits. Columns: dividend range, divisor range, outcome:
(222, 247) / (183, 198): 0.93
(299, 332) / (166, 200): 0.95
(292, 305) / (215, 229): 0.84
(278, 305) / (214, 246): 0.90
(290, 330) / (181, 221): 0.91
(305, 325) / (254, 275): 1.03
